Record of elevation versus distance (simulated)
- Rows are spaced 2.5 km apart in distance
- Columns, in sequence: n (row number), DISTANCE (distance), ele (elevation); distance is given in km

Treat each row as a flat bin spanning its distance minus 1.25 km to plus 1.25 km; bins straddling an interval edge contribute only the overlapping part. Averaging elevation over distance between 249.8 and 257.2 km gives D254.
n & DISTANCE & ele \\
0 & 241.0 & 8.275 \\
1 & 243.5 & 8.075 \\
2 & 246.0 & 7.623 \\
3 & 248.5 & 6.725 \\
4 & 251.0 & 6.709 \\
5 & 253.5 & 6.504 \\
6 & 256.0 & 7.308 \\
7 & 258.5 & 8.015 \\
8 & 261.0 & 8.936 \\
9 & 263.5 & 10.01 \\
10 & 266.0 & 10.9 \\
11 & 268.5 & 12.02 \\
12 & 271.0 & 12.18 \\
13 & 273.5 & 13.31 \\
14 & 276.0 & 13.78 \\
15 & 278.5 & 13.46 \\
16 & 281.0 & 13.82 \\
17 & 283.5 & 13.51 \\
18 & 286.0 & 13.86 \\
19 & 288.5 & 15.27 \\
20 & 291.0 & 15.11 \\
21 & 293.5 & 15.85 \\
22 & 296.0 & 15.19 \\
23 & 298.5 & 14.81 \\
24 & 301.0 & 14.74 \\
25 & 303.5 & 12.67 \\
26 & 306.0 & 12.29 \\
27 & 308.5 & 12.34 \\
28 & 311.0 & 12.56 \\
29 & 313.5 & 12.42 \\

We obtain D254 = 6.84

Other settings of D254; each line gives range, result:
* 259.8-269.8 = 10.5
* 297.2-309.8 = 13.4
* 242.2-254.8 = 7.13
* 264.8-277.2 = 12.4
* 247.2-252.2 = 6.73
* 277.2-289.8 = 14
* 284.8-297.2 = 15.1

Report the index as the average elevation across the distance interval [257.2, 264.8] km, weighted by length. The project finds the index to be 8.99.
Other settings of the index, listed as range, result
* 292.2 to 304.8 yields 14.6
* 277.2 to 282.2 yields 13.6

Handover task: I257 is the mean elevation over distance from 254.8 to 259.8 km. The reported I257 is 7.68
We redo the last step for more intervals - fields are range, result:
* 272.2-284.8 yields 13.6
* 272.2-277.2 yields 13.5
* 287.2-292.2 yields 15.2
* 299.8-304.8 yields 13.7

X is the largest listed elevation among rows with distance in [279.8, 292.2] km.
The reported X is 15.27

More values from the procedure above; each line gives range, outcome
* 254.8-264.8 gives 10.01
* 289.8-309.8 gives 15.85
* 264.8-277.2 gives 13.78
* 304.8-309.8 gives 12.34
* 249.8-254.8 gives 6.709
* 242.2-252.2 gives 8.075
